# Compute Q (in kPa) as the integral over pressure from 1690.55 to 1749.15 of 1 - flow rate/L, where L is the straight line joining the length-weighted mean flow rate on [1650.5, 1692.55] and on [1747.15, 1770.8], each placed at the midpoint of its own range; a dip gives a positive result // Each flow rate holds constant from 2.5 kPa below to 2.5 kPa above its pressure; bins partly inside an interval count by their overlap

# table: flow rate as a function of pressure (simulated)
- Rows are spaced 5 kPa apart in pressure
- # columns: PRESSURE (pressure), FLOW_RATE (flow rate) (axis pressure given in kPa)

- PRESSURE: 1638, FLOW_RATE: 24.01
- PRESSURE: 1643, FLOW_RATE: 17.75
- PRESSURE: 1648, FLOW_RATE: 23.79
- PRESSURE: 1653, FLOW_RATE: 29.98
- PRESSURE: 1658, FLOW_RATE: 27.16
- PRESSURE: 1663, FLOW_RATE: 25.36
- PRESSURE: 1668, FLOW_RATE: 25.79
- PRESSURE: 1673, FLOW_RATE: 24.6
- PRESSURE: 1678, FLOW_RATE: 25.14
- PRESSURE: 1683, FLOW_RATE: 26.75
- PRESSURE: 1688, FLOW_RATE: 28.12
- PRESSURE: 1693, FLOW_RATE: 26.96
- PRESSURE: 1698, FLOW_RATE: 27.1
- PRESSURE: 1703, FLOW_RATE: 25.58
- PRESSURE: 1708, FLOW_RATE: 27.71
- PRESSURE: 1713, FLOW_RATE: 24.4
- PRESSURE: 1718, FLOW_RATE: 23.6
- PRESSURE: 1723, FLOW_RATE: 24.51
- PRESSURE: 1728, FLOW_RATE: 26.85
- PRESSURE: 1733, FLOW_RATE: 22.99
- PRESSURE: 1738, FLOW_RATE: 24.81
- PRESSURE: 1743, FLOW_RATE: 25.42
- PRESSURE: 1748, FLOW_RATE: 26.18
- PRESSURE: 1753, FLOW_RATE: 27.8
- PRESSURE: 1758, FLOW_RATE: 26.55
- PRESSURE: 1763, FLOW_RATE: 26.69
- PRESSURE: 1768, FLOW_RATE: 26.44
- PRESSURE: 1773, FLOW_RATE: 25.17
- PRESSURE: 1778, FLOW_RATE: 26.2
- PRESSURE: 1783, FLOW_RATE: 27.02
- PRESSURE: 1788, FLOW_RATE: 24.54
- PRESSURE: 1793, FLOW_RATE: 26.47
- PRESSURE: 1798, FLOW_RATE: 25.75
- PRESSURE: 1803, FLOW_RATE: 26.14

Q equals 2.64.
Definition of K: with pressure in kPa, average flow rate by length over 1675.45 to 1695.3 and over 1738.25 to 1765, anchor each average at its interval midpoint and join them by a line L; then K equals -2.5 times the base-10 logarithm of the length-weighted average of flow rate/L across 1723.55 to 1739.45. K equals 0.070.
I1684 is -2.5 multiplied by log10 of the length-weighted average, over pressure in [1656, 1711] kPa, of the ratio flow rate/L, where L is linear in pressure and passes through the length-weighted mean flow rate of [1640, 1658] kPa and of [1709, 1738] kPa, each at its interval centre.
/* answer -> -0.08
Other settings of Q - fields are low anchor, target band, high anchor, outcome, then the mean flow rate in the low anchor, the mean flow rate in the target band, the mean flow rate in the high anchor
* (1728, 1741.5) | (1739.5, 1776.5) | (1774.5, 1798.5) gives -1.6 kPa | 24.6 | 26.3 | 26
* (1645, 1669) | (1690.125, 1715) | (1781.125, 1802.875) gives -0.2 kPa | 26.3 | 26.4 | 25.9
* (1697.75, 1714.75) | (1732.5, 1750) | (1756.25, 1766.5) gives 0.9 kPa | 26.2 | 25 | 26.6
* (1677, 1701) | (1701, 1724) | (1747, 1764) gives 1.4 kPa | 26.9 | 25.2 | 26.9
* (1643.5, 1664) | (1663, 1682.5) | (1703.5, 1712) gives 0.5 kPa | 25.8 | 25.4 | 26.6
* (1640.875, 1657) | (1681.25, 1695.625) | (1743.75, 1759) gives -1.2 kPa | 24.3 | 27.3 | 26.7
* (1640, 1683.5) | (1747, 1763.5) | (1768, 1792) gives -0.8 kPa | 25.1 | 26.9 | 25.9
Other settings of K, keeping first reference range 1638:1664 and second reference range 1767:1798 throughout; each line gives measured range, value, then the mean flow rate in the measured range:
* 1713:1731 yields 0.022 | 24.8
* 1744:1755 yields -0.046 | 26.7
